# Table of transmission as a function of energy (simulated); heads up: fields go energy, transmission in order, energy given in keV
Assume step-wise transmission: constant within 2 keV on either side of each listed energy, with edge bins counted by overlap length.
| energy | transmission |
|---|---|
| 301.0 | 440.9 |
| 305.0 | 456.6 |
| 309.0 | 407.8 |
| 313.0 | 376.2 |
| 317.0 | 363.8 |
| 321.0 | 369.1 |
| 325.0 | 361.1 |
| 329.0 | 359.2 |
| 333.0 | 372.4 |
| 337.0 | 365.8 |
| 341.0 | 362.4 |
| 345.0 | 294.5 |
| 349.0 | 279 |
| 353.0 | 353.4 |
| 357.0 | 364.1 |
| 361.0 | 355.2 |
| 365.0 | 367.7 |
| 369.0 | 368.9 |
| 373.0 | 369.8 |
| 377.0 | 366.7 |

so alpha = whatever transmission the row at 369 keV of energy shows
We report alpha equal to 368.9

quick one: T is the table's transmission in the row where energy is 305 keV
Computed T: 456.6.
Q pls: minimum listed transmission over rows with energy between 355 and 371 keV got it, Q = 355.2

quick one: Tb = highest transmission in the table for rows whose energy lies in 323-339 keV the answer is 372.4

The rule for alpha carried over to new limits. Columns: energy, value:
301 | 440.9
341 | 362.4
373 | 369.8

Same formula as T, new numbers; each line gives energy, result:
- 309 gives 407.8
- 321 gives 369.1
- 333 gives 372.4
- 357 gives 364.1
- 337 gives 365.8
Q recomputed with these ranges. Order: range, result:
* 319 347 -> 294.5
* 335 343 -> 362.4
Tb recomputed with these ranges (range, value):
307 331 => 407.8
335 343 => 365.8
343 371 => 368.9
